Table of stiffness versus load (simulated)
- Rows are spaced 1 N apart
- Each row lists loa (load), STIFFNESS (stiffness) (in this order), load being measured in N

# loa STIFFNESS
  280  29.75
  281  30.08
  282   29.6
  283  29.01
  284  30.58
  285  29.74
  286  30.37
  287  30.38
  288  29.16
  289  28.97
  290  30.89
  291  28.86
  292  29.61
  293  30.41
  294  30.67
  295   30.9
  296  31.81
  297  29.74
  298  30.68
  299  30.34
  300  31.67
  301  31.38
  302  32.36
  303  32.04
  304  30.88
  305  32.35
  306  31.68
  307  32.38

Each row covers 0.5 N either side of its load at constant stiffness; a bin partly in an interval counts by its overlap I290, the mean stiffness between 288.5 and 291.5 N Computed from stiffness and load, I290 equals 29.6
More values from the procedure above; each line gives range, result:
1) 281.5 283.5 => 29.3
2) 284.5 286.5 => 30.1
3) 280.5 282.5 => 29.8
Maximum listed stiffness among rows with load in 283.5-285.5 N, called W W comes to 30.58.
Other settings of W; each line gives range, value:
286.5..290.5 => 30.89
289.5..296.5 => 31.81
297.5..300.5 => 31.67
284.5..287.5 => 30.38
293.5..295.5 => 30.9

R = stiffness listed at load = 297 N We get 29.74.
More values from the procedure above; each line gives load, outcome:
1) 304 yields 30.88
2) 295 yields 30.9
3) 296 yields 31.81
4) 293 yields 30.41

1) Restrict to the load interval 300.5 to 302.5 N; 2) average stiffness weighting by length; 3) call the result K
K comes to 31.9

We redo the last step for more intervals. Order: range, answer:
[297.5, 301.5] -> 31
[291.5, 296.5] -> 30.7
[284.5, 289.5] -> 29.7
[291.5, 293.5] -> 30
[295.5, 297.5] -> 30.8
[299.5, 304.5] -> 31.7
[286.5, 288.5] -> 29.8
